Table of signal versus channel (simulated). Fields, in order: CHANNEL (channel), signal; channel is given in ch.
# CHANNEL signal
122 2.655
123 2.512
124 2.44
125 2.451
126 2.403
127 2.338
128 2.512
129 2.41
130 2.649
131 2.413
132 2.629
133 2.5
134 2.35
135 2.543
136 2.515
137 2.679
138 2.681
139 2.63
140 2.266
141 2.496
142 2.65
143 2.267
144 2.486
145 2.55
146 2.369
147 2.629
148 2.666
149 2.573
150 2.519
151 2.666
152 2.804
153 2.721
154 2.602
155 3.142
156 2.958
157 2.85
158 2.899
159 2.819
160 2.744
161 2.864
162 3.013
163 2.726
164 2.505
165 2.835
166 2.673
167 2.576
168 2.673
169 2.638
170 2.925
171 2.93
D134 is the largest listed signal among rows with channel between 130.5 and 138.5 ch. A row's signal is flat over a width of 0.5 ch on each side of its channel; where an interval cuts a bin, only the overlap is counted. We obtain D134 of 2.681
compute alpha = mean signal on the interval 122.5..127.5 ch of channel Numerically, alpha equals 2.43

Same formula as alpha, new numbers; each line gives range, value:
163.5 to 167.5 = 2.65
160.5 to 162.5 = 2.94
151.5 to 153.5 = 2.76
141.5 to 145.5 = 2.49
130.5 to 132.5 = 2.52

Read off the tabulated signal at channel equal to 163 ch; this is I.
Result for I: 2.726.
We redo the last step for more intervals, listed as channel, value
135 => 2.543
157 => 2.85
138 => 2.681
